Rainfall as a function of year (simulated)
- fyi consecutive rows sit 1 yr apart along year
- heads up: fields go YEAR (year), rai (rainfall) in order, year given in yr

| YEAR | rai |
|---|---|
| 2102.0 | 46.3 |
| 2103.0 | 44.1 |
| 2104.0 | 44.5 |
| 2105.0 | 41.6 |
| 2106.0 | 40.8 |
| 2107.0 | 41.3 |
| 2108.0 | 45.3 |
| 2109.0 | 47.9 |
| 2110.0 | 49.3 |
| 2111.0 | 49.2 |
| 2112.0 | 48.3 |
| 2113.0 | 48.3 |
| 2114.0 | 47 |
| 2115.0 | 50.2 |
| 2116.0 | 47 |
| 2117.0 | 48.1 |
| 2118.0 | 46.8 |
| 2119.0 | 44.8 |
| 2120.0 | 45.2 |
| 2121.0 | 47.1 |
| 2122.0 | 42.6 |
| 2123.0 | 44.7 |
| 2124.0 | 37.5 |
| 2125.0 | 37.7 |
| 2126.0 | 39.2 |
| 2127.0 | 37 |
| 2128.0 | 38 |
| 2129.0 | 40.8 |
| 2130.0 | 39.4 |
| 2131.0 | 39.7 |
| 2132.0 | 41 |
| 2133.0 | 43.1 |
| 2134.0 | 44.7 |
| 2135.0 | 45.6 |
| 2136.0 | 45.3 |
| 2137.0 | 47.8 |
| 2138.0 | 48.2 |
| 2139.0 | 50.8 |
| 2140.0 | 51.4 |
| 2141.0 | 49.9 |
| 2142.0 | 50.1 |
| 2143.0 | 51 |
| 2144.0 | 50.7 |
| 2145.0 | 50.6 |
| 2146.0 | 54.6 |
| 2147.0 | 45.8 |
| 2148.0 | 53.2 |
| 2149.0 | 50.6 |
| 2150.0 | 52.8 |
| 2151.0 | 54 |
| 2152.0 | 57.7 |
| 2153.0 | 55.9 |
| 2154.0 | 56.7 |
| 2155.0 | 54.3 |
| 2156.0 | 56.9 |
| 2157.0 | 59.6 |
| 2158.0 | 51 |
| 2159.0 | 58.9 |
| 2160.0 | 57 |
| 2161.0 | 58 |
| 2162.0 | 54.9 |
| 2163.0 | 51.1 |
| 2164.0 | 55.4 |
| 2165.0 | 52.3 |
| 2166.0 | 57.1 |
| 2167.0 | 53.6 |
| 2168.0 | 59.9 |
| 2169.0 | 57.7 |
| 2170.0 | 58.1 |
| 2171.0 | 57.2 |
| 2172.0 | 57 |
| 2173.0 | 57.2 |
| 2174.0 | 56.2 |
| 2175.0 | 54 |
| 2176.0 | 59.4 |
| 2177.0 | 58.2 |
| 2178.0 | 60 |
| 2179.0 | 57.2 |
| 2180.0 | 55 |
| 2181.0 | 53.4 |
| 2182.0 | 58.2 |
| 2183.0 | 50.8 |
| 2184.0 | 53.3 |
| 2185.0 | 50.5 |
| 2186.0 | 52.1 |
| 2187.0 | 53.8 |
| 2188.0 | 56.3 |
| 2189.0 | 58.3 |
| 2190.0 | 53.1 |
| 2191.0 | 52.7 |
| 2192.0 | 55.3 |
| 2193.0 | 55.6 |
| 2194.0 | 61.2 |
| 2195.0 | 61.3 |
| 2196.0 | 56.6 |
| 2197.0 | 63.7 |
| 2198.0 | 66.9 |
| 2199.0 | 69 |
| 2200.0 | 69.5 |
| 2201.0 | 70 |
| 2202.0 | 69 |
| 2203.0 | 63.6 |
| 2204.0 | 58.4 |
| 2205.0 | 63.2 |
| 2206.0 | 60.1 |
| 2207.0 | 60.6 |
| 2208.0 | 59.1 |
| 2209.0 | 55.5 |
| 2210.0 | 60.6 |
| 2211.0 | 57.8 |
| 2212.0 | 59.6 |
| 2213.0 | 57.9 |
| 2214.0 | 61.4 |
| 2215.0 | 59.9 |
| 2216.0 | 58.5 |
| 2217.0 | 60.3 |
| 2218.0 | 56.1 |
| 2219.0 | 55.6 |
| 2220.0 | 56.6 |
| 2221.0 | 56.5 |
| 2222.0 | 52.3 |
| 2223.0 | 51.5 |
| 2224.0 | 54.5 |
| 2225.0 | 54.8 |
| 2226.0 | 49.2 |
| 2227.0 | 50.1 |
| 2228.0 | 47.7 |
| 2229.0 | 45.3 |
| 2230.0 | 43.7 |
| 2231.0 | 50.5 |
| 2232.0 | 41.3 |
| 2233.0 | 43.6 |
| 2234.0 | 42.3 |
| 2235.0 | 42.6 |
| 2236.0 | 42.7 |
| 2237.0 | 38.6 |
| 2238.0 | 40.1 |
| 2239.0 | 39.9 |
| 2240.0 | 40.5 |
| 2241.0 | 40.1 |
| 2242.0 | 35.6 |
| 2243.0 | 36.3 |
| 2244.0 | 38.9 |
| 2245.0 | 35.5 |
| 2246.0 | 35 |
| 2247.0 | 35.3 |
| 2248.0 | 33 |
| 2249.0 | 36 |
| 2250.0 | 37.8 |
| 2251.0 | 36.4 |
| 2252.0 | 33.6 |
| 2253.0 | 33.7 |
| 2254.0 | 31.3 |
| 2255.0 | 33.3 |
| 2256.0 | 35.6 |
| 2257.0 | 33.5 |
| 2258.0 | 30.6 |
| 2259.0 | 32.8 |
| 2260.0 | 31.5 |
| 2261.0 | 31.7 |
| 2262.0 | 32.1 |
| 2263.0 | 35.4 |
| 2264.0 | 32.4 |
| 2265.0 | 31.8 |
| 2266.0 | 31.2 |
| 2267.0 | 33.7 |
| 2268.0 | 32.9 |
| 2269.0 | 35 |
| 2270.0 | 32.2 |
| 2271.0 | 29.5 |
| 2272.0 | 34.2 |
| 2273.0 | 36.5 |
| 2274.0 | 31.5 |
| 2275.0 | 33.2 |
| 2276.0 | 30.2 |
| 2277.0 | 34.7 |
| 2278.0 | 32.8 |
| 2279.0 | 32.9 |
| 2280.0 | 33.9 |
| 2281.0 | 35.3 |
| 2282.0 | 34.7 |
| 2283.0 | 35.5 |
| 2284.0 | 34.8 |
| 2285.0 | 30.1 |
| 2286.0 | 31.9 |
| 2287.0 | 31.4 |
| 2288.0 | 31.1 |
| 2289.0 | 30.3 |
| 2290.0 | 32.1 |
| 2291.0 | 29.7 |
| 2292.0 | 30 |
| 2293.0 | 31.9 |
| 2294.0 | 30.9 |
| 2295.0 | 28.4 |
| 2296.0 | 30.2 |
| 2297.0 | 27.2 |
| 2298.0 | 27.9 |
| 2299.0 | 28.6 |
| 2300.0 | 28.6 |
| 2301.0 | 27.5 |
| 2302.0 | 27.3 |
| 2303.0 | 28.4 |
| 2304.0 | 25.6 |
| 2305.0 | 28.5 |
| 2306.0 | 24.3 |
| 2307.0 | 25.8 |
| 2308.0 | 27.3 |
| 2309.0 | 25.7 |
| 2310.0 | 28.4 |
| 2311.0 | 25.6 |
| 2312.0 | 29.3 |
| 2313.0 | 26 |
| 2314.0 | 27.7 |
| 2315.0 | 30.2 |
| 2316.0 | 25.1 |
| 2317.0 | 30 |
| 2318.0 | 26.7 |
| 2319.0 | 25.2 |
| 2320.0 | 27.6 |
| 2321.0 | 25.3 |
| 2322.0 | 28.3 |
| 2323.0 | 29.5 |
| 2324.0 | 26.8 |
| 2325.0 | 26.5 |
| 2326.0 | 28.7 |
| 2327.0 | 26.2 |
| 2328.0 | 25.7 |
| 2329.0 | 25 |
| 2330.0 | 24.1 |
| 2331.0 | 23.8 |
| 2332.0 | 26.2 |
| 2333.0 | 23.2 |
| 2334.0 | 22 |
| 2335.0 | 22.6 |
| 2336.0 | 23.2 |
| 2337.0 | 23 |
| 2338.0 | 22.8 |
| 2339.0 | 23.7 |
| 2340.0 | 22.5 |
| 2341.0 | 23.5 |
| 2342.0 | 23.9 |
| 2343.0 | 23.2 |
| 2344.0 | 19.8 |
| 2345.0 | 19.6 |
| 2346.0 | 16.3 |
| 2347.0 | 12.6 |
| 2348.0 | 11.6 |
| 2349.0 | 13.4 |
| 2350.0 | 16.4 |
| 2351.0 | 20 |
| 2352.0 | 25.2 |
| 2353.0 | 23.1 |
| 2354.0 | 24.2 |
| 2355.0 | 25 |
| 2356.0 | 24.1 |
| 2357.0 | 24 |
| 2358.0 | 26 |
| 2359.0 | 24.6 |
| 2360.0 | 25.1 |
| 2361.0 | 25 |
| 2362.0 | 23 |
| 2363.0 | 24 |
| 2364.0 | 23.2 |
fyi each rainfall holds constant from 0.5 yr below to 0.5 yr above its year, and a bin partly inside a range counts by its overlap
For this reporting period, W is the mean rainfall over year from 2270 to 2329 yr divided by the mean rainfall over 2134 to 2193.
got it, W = 0.55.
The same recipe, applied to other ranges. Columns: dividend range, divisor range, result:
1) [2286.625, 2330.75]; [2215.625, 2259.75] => 0.65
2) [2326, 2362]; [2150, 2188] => 0.40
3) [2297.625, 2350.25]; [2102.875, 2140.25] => 0.56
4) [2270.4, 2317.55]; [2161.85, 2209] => 0.52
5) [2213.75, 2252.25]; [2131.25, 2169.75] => 0.87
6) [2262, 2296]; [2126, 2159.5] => 0.66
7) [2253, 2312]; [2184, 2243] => 0.57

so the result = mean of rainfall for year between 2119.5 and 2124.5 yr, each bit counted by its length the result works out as 43.4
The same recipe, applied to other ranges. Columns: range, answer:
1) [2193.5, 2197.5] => 60.7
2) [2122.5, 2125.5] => 40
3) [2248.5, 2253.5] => 35.5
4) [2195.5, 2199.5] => 64.1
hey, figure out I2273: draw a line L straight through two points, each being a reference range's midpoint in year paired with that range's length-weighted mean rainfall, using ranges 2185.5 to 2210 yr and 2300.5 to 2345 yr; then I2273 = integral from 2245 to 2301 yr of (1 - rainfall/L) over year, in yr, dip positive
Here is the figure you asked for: 9.5 yr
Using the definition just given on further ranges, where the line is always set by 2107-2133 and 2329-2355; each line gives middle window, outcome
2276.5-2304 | -4.41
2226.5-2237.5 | -3.99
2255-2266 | -1.12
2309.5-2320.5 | -1.52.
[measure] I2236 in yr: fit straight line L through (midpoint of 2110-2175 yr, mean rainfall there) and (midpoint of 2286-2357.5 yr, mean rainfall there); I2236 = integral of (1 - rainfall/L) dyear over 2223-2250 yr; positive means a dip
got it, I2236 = -3.57 yr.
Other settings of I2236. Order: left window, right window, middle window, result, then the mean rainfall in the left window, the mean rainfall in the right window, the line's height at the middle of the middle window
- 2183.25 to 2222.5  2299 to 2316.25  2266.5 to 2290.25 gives 2.01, 59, 27.2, 36.1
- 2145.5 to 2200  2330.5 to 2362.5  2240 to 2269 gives 4.21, 56.2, 22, 40.1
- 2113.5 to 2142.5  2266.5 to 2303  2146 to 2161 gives -4.36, 44.5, 31.6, 42.4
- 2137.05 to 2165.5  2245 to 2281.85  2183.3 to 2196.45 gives -2.53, 53.2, 33.4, 46.4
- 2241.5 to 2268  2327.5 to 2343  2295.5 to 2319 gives -0.17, 34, 23.7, 27.3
